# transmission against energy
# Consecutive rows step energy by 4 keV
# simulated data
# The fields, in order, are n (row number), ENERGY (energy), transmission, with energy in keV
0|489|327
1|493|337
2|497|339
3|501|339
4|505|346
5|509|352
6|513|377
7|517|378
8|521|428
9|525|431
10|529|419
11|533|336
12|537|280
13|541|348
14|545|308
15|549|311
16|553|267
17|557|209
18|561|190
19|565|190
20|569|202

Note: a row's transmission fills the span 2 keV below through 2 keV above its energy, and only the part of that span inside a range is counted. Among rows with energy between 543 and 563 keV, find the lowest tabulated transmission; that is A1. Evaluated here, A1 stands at 190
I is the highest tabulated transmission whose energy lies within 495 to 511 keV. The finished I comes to 352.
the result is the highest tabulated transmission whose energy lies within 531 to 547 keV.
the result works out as 348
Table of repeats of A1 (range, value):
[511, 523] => 377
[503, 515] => 346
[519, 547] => 280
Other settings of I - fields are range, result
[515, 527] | 431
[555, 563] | 209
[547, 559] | 311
